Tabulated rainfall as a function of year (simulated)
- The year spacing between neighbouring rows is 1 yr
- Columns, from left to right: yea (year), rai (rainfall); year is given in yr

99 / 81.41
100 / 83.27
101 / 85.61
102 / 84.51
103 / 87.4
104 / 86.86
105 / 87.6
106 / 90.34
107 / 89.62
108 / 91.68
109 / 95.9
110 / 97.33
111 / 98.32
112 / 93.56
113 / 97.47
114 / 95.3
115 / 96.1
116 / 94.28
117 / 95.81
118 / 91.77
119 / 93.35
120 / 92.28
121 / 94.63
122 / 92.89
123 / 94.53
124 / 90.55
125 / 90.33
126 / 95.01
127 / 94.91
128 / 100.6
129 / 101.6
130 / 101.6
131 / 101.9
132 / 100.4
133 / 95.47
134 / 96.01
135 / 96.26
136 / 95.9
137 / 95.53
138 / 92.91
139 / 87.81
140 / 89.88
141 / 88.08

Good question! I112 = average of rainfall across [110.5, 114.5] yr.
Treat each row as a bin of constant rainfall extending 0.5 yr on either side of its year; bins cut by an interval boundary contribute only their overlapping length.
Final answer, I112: 96.2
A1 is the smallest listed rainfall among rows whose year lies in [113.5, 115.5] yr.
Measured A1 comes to 95.3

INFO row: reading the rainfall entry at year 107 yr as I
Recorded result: 89.62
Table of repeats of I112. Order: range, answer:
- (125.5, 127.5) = 95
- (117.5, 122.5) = 93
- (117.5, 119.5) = 92.6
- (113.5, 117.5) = 95.4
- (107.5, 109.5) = 93.8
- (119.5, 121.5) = 93.5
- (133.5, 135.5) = 96.1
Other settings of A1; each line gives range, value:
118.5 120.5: 92.28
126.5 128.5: 94.91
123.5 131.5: 90.33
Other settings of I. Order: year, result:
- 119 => 93.35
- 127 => 94.91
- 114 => 95.3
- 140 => 89.88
